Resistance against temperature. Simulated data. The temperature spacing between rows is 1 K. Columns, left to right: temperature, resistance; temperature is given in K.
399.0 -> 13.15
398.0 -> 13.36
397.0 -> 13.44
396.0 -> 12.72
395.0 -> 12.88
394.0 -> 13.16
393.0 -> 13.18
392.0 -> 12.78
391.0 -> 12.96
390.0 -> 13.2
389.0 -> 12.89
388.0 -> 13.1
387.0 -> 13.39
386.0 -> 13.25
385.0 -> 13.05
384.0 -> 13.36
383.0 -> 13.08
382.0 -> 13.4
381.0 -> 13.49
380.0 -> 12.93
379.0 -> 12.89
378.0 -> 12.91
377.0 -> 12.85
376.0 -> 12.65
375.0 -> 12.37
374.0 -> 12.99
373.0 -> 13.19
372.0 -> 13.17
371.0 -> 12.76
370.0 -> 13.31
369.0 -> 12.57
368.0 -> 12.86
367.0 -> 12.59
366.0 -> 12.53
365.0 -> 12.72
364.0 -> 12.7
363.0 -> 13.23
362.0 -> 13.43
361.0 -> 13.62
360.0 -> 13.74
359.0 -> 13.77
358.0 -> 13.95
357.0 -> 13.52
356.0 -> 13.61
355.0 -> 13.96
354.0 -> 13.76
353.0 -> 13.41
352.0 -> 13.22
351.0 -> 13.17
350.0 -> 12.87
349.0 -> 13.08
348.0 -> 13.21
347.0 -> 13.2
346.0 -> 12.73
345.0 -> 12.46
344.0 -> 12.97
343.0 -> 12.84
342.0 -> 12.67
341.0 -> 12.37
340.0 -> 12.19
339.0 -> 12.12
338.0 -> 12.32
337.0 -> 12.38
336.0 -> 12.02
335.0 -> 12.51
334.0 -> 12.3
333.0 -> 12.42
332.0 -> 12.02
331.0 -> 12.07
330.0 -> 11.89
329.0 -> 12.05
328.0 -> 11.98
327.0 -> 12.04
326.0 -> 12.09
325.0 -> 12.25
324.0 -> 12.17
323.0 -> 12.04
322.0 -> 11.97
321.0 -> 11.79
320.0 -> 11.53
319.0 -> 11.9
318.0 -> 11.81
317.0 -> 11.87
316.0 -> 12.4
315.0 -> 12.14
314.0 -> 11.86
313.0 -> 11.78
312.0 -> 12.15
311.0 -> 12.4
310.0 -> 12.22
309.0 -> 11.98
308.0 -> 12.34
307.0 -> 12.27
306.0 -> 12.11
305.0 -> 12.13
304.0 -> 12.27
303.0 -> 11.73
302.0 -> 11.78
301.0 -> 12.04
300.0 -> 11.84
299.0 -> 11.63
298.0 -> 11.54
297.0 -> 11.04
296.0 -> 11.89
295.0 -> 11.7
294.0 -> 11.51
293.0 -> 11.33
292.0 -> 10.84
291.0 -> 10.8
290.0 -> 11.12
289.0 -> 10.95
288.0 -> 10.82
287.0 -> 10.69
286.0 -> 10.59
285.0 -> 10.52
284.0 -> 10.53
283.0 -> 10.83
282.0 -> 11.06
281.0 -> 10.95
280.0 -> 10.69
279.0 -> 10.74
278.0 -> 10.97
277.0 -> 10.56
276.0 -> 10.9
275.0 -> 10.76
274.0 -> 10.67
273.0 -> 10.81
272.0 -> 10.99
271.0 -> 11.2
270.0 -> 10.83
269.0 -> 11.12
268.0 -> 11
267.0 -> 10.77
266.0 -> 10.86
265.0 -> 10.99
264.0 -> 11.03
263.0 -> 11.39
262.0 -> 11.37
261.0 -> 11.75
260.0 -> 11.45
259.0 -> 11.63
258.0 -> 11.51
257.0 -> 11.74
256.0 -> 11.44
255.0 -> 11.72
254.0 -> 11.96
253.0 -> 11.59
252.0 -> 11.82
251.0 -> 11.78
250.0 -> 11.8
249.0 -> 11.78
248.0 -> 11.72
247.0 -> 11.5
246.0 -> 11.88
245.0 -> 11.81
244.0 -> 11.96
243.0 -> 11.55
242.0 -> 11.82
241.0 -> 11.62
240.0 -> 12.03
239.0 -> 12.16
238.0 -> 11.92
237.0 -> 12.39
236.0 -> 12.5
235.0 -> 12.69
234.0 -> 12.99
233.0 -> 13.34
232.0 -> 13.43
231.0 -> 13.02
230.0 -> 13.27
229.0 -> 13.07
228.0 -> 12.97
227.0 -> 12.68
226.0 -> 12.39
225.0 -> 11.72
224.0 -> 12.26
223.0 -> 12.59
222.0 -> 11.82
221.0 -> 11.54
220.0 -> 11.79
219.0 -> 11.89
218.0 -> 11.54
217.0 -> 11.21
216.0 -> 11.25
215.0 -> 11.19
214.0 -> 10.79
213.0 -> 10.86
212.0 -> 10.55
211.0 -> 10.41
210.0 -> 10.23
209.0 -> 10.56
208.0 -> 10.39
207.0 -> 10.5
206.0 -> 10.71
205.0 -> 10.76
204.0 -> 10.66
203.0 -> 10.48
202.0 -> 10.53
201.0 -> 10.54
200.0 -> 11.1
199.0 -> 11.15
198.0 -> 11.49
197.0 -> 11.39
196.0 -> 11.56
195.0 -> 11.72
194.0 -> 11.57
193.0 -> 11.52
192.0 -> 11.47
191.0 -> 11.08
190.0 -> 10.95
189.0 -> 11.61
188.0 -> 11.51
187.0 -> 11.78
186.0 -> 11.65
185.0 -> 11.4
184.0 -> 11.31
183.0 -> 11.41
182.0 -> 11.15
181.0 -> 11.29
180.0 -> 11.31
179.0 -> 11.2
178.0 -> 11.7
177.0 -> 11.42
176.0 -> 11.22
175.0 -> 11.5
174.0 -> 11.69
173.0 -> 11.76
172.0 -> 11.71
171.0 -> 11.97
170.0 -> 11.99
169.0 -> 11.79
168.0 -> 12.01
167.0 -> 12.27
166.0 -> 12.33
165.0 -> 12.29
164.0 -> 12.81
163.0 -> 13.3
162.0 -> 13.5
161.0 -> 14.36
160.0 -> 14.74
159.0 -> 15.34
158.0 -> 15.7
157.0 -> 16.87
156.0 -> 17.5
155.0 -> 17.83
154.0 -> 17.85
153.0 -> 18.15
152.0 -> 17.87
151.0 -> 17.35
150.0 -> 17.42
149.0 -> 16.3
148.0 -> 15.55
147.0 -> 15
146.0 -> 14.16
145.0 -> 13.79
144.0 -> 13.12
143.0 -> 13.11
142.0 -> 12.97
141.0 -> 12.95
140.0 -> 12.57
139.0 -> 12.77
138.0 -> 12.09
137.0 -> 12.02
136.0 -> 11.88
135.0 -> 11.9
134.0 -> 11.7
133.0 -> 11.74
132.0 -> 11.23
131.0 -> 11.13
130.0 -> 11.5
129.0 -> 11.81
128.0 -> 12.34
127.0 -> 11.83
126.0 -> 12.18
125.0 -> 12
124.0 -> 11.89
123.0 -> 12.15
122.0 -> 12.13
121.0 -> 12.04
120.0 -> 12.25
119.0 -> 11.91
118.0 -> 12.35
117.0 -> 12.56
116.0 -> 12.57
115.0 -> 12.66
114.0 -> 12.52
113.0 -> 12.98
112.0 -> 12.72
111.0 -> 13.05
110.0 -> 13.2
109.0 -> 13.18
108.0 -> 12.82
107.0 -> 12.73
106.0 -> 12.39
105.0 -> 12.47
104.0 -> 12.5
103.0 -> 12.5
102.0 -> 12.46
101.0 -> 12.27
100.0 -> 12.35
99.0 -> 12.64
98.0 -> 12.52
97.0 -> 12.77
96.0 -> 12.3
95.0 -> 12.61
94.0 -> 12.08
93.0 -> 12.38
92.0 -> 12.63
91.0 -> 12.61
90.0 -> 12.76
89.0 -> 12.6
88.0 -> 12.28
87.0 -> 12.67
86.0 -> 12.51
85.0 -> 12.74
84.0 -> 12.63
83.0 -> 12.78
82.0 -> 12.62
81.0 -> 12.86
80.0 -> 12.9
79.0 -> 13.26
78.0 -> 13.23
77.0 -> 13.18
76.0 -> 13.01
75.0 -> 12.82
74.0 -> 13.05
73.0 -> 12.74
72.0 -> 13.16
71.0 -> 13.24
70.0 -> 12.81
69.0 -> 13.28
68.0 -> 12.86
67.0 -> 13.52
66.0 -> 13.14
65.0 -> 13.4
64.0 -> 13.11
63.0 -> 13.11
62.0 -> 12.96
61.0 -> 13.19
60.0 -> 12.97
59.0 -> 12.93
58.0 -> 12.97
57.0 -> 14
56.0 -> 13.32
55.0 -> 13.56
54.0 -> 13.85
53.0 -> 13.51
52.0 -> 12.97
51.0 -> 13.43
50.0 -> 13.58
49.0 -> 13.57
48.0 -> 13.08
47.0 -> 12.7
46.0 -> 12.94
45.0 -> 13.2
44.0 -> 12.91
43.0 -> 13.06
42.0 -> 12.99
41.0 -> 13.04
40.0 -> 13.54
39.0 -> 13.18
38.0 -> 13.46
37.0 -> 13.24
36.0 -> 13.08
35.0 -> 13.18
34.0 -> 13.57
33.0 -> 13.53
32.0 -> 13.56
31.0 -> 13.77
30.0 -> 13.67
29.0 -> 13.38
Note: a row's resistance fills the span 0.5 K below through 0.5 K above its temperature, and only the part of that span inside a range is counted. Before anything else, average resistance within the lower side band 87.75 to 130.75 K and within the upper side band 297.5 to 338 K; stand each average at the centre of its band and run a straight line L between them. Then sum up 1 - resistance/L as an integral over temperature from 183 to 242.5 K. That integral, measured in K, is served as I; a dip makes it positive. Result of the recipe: 3.0 K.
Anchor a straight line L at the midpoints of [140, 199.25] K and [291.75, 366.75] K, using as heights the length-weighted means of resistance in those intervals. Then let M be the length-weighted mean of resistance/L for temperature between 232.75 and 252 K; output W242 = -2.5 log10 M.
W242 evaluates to 0.06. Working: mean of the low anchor 13.1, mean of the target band 12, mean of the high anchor 12.4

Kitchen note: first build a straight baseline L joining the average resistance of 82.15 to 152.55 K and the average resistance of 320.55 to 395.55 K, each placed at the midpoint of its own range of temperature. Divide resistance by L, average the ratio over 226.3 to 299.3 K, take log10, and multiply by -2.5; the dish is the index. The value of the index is 0.11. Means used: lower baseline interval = 12.8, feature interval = 11.5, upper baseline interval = 12.8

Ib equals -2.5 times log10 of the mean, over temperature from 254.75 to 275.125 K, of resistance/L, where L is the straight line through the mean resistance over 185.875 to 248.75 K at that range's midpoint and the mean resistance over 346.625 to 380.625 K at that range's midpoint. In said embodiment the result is 0.09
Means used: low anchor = 11.6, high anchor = 13.1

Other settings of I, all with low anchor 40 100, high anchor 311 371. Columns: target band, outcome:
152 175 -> -2.09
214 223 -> 0.87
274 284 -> 1.49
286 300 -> 1.61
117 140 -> 1.64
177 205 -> 3.37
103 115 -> 0.15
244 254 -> 0.76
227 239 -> -0.07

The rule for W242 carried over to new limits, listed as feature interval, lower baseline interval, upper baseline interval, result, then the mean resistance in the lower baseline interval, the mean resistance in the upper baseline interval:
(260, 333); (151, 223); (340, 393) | 0.11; 12.2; 13.1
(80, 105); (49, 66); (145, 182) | 0.08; 13.3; 13.9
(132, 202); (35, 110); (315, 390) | 0.00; 12.9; 12.8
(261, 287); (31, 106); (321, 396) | 0.18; 13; 12.8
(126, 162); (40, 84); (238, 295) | -0.14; 13.1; 11.3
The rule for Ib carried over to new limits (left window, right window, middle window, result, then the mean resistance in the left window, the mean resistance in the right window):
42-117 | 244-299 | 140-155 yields -0.24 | 12.9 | 11.2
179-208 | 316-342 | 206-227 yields 0.00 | 11.2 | 12.1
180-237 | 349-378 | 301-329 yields 0.05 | 11.6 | 13.2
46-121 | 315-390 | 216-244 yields 0.05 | 12.9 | 12.8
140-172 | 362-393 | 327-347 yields 0.08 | 14.5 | 13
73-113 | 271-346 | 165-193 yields 0.07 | 12.7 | 11.7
